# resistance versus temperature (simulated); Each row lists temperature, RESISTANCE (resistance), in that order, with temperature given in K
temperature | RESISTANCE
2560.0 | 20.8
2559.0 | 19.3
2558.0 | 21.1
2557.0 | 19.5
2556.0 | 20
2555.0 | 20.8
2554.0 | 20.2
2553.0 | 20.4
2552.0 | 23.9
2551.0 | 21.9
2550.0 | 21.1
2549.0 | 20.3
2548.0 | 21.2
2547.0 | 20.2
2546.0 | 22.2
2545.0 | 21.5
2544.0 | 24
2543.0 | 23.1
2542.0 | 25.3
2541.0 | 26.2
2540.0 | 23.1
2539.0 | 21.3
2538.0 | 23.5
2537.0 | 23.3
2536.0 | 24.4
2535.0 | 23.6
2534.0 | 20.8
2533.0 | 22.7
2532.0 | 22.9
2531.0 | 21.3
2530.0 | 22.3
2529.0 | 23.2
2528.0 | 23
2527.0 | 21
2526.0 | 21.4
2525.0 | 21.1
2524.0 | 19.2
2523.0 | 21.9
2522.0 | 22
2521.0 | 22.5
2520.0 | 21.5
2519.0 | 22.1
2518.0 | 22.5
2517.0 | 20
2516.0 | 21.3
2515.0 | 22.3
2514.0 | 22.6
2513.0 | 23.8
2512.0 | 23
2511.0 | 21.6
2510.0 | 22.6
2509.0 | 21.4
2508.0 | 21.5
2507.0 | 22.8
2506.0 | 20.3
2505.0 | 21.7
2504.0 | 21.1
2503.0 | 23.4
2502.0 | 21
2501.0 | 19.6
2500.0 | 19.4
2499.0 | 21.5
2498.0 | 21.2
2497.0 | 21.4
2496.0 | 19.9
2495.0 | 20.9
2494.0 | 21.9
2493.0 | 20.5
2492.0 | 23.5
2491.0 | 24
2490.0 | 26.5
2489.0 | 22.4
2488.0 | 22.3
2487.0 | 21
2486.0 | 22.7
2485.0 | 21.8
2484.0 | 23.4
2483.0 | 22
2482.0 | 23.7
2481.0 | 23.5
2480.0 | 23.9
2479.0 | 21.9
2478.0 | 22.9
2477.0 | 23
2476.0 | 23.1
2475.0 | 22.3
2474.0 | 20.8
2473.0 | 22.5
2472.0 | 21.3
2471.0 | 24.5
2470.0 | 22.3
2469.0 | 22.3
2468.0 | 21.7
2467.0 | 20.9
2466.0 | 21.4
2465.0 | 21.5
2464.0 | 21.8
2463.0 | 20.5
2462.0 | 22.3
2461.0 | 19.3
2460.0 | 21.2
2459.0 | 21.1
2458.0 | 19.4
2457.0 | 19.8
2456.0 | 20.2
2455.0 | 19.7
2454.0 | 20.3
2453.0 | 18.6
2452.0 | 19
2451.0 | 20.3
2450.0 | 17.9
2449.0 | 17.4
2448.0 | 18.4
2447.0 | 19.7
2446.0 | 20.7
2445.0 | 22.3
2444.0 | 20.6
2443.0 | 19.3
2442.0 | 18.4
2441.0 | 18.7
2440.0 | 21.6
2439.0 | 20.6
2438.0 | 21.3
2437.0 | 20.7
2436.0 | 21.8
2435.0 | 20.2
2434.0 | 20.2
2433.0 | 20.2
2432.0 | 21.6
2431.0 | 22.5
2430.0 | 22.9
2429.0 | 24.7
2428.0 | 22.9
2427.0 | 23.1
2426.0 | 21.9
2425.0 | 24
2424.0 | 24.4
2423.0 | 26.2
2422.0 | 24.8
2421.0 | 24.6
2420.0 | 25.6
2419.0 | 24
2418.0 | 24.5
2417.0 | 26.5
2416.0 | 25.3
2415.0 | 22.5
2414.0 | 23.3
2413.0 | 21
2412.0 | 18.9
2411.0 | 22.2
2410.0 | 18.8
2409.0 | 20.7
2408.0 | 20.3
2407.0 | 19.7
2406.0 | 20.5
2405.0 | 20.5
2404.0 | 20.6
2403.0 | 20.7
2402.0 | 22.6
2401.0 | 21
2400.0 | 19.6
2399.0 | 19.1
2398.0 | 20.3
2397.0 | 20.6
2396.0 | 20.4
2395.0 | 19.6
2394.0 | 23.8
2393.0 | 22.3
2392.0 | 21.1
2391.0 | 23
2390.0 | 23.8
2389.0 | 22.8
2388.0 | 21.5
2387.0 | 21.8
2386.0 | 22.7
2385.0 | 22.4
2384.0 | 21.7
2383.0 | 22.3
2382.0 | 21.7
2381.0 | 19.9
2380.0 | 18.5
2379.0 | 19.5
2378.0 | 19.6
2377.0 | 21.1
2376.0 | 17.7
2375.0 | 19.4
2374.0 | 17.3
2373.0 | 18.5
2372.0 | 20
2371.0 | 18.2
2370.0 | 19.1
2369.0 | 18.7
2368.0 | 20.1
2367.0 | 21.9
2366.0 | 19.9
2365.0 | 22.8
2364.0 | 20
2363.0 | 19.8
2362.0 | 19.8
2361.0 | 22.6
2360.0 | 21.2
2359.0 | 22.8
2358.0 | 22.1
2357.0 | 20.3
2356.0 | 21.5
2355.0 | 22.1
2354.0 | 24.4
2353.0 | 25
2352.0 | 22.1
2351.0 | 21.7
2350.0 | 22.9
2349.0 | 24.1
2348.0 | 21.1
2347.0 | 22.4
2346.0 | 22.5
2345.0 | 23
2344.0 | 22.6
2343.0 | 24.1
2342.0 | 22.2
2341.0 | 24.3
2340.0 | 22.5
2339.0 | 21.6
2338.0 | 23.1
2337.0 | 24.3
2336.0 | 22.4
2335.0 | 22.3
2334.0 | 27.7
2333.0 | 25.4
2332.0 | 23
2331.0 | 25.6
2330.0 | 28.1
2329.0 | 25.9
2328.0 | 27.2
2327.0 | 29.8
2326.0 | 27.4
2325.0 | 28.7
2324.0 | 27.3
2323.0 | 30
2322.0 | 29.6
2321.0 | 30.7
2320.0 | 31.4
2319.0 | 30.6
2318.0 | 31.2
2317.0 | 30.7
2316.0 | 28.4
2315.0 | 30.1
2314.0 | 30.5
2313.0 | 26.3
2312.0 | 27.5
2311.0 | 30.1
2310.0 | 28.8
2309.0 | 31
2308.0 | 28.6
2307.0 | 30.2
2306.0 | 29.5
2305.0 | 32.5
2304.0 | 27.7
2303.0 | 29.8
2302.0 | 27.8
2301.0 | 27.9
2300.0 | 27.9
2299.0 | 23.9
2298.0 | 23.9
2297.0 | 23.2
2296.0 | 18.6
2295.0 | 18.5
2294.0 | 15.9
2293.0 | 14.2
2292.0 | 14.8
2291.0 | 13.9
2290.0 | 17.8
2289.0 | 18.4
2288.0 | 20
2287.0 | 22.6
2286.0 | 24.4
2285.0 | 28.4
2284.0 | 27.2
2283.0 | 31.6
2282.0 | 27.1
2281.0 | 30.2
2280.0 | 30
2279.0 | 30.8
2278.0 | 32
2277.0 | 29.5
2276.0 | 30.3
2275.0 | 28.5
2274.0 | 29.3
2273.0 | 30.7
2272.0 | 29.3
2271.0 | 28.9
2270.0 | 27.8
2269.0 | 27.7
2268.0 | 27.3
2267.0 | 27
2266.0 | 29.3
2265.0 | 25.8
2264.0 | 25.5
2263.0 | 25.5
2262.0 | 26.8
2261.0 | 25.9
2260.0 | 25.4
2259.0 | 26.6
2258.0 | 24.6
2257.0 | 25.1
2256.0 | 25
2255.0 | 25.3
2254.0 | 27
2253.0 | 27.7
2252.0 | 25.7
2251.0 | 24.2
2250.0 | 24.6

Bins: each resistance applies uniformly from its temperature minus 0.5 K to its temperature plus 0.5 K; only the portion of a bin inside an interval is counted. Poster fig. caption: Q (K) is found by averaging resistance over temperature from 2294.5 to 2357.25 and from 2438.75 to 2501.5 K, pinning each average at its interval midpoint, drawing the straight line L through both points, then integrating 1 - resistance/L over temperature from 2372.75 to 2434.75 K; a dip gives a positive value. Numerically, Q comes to 4.5 K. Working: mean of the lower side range 26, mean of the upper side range 21.2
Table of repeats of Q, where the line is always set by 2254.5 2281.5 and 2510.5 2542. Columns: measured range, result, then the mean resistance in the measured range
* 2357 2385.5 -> 5.9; 20.3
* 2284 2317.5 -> 2.6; 25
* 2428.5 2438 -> 1.0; 21.6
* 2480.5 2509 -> 1.3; 22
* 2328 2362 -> 3.8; 23.2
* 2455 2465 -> 1.3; 20.6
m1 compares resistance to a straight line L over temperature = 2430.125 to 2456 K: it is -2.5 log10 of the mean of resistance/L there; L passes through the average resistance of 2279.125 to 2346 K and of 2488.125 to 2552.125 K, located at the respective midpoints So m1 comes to 0.17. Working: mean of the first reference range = 25.8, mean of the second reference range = 22.1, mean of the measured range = 20.1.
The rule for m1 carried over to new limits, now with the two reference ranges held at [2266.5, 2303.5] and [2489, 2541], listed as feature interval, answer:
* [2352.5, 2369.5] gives 0.13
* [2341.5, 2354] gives 0.07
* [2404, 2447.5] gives 0.07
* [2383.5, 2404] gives 0.11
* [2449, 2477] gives 0.09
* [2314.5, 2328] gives -0.19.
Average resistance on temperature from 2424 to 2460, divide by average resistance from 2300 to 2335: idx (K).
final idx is 0.72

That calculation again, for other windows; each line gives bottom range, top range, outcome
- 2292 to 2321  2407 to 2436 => 0.84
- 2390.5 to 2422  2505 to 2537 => 1.01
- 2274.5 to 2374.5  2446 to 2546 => 0.88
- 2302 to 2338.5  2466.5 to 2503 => 0.79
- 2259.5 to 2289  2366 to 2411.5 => 0.75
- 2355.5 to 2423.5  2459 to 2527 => 1.03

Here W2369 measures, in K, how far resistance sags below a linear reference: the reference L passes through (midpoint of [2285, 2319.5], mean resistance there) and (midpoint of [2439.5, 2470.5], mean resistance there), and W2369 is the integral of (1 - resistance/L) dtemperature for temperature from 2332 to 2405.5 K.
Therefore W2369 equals 4.94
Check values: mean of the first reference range 25.3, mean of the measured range 21.5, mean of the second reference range 20.3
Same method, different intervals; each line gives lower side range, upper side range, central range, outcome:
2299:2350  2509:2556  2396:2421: 3.3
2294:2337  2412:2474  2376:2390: 1.8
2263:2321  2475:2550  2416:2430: -0.2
